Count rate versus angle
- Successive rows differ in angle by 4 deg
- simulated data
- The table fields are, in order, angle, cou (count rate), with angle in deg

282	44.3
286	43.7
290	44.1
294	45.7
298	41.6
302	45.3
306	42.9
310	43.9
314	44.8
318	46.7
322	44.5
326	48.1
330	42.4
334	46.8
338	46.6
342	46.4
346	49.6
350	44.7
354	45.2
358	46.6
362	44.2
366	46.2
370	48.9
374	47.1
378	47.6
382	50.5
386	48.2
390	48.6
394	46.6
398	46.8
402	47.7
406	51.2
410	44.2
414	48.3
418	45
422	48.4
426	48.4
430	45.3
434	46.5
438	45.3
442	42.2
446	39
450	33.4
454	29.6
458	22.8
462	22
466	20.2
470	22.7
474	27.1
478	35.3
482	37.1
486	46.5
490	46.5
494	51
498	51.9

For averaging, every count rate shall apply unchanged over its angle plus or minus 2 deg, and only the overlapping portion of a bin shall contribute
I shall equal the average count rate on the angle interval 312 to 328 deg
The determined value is 46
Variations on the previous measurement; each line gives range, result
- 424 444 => 45.5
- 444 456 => 34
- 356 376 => 46.6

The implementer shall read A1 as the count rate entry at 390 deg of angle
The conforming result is 48.6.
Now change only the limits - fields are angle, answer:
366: 46.2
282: 44.3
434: 46.5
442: 42.2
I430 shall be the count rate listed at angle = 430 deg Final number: 45.3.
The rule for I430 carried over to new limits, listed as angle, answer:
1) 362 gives 44.2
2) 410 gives 44.2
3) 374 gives 47.1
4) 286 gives 43.7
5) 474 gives 27.1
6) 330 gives 42.4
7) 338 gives 46.6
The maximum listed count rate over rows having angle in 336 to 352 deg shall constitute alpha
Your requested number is 49.6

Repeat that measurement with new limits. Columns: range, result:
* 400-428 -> 51.2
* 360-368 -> 46.2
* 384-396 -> 48.6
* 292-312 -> 45.7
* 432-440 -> 46.5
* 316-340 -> 48.1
